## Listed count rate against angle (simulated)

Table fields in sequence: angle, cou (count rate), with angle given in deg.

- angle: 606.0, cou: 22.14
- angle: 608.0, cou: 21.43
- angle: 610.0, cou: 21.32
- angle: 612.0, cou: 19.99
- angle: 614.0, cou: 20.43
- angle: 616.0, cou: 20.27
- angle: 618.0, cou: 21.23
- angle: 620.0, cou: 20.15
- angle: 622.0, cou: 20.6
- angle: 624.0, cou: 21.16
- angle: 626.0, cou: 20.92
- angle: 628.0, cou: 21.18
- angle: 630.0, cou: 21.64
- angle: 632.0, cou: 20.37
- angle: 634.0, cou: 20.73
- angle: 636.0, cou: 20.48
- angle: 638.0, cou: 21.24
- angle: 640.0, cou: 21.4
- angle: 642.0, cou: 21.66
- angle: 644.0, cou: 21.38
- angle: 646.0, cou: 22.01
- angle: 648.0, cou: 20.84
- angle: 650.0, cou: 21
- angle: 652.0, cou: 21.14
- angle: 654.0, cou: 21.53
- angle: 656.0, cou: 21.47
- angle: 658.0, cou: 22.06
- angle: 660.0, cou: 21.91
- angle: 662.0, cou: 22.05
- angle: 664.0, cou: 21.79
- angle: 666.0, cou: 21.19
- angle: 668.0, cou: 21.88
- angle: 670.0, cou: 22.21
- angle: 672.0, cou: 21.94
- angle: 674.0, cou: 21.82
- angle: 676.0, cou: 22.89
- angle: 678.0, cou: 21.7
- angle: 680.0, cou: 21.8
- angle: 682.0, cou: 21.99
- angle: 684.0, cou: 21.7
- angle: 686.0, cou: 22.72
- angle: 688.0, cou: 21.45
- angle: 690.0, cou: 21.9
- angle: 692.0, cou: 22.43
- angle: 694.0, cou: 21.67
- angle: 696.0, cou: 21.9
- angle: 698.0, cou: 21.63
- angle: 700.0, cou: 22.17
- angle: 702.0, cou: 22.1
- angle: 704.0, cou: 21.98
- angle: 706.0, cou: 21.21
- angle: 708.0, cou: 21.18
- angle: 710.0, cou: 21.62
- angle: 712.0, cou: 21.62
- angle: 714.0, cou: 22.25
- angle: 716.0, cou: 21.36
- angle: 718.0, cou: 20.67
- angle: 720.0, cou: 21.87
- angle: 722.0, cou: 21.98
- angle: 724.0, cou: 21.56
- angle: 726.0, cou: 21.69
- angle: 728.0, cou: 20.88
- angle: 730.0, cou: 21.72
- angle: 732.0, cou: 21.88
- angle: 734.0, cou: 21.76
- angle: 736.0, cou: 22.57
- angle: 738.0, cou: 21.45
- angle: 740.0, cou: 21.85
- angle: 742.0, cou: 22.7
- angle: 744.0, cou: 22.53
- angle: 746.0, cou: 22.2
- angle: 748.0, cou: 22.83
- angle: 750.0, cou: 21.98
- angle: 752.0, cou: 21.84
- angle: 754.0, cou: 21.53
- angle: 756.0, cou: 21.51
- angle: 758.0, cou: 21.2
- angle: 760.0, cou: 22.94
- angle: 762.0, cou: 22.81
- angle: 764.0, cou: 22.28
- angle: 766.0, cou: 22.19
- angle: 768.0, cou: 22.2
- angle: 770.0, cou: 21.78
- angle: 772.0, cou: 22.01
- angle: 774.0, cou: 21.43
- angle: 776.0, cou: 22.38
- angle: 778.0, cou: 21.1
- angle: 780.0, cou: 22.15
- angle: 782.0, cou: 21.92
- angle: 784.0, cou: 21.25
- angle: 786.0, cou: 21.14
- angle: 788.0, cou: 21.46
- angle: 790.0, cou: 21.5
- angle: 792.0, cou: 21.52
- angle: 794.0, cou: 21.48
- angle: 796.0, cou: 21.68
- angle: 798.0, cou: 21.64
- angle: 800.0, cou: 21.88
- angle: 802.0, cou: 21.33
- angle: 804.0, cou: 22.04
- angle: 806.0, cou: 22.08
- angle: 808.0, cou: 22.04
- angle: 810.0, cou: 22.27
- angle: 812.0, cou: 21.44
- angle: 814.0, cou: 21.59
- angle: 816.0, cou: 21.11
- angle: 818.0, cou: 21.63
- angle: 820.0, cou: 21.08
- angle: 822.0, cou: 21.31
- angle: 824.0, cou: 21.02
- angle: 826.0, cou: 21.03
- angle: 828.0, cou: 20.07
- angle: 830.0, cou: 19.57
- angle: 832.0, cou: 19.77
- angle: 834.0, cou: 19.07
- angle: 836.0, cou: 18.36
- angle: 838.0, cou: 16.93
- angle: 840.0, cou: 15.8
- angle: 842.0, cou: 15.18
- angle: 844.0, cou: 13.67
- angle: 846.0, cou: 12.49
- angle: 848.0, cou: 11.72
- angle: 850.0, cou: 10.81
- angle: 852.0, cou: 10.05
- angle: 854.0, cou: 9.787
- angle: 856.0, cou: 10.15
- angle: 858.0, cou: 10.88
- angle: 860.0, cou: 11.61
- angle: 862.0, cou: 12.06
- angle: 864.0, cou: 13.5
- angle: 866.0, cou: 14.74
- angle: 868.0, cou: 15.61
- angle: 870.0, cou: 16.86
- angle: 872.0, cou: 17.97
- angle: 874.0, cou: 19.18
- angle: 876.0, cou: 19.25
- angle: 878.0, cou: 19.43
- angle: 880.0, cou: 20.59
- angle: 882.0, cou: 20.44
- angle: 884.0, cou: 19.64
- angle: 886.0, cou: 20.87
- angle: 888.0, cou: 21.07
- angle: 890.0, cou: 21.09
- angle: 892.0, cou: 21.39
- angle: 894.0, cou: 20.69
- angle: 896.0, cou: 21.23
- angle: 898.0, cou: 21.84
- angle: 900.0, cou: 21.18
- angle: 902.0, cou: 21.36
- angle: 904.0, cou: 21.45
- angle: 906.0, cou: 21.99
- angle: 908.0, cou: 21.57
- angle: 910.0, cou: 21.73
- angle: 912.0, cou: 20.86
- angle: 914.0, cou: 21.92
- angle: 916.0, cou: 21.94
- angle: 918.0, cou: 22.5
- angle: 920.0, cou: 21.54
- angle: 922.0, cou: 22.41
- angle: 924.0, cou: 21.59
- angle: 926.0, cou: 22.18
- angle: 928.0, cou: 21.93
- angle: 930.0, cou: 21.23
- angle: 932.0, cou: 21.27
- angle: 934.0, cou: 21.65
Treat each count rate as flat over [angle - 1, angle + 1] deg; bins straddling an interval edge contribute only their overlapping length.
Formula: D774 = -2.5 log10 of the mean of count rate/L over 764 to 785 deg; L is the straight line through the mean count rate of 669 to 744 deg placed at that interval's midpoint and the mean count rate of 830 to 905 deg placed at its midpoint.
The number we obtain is -0.108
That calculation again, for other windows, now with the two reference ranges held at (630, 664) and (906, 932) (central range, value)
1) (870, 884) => 0.13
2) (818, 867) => 0.36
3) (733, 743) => -0.03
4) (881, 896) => 0.05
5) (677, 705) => -0.03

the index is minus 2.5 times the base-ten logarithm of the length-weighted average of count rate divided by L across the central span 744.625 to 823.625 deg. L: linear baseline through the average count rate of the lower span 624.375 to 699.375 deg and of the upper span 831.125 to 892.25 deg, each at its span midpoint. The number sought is -0.20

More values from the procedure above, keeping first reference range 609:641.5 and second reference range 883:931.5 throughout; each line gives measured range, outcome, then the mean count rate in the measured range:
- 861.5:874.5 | 0.33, 15.7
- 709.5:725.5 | -0.03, 21.6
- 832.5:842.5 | 0.23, 17.3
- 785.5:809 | -0.02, 21.7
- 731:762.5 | -0.05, 22.1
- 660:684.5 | -0.05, 21.9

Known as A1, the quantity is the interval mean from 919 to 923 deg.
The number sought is 22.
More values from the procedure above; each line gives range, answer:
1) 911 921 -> 21.8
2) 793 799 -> 21.6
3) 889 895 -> 21.1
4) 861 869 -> 14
